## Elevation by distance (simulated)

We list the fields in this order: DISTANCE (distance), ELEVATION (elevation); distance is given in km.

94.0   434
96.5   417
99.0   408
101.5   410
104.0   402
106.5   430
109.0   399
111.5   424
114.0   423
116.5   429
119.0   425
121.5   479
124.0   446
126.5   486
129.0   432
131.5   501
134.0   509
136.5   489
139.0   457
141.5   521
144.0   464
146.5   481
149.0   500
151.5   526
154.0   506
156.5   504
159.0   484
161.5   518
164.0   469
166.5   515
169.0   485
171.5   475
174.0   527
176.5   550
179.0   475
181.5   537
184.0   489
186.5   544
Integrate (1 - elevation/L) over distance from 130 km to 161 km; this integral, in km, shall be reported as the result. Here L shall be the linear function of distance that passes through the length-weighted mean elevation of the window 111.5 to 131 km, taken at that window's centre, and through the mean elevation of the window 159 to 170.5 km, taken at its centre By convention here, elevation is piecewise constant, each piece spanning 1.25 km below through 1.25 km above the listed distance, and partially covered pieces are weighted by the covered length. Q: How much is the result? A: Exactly -1.43 km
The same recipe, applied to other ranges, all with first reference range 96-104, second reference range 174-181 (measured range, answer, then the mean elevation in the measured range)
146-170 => -0.5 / 500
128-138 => -0.6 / 483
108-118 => 0.2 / 419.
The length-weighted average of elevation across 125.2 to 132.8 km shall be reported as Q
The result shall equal 473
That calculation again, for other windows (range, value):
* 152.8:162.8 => 503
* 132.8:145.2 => 488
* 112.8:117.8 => 426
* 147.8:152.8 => 513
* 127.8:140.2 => 478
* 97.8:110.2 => 410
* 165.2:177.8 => 510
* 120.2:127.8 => 470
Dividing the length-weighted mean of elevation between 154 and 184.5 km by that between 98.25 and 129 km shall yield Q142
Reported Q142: 1.2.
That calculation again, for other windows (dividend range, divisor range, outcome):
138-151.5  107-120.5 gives 1.16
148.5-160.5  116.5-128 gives 1.11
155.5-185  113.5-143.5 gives 1.07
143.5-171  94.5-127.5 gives 1.16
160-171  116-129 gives 1.09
